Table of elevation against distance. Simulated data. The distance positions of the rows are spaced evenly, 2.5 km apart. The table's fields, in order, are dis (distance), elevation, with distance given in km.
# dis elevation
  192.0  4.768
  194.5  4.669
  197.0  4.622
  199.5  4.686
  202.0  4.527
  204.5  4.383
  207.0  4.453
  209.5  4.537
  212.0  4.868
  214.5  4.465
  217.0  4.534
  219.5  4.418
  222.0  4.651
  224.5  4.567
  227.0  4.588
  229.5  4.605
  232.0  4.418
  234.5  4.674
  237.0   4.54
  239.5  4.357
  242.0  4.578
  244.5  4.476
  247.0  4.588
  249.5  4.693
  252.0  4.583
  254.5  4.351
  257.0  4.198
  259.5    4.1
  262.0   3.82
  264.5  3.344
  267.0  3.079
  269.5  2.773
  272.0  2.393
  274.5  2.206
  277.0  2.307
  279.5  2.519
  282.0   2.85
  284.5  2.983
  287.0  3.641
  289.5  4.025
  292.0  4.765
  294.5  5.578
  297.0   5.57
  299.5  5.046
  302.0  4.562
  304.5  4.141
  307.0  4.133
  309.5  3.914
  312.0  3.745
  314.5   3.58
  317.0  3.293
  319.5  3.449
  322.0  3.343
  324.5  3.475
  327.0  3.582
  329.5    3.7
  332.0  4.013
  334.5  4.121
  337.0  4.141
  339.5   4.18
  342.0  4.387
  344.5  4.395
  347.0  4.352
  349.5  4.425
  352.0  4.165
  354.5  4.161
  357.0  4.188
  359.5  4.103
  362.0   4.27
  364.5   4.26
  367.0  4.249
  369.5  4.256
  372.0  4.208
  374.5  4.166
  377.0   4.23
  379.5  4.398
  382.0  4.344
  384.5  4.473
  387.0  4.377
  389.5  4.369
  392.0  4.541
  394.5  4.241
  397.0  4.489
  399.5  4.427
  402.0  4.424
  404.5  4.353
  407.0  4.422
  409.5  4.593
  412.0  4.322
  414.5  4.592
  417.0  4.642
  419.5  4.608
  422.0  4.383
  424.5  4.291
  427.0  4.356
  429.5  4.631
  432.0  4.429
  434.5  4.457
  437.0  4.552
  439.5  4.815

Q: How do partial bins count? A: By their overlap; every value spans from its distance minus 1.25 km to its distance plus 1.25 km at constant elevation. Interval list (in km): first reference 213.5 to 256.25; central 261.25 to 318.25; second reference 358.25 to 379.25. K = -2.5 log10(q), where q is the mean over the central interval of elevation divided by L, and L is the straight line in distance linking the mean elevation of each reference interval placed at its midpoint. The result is 0.20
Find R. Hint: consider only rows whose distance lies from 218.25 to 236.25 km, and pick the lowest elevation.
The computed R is 4.418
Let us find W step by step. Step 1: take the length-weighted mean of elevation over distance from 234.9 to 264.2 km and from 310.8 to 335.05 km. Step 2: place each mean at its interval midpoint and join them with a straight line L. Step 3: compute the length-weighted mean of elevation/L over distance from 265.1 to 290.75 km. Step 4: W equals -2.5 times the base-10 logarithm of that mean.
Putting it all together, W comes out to 0.37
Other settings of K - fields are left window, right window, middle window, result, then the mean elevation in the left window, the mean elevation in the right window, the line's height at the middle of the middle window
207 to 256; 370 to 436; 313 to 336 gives 0.229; 4.55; 4.41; 4.47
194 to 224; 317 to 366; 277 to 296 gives 0.150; 4.57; 4.02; 4.25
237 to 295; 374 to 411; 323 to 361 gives 0.012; 3.74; 4.39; 4.13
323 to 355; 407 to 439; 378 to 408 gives -0.015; 4.08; 4.49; 4.34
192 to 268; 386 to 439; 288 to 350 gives 0.073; 4.42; 4.46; 4.44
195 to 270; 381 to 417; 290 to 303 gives -0.152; 4.37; 4.43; 4.39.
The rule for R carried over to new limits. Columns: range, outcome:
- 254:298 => 2.206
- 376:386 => 4.23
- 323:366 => 3.475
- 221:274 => 2.393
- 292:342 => 3.293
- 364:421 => 4.166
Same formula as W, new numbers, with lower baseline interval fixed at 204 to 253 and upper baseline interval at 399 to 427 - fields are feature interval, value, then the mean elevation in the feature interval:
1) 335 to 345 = 0.06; 4.26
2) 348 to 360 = 0.07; 4.22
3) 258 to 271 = 0.31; 3.42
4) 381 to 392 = 0.01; 4.41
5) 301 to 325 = 0.20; 3.76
